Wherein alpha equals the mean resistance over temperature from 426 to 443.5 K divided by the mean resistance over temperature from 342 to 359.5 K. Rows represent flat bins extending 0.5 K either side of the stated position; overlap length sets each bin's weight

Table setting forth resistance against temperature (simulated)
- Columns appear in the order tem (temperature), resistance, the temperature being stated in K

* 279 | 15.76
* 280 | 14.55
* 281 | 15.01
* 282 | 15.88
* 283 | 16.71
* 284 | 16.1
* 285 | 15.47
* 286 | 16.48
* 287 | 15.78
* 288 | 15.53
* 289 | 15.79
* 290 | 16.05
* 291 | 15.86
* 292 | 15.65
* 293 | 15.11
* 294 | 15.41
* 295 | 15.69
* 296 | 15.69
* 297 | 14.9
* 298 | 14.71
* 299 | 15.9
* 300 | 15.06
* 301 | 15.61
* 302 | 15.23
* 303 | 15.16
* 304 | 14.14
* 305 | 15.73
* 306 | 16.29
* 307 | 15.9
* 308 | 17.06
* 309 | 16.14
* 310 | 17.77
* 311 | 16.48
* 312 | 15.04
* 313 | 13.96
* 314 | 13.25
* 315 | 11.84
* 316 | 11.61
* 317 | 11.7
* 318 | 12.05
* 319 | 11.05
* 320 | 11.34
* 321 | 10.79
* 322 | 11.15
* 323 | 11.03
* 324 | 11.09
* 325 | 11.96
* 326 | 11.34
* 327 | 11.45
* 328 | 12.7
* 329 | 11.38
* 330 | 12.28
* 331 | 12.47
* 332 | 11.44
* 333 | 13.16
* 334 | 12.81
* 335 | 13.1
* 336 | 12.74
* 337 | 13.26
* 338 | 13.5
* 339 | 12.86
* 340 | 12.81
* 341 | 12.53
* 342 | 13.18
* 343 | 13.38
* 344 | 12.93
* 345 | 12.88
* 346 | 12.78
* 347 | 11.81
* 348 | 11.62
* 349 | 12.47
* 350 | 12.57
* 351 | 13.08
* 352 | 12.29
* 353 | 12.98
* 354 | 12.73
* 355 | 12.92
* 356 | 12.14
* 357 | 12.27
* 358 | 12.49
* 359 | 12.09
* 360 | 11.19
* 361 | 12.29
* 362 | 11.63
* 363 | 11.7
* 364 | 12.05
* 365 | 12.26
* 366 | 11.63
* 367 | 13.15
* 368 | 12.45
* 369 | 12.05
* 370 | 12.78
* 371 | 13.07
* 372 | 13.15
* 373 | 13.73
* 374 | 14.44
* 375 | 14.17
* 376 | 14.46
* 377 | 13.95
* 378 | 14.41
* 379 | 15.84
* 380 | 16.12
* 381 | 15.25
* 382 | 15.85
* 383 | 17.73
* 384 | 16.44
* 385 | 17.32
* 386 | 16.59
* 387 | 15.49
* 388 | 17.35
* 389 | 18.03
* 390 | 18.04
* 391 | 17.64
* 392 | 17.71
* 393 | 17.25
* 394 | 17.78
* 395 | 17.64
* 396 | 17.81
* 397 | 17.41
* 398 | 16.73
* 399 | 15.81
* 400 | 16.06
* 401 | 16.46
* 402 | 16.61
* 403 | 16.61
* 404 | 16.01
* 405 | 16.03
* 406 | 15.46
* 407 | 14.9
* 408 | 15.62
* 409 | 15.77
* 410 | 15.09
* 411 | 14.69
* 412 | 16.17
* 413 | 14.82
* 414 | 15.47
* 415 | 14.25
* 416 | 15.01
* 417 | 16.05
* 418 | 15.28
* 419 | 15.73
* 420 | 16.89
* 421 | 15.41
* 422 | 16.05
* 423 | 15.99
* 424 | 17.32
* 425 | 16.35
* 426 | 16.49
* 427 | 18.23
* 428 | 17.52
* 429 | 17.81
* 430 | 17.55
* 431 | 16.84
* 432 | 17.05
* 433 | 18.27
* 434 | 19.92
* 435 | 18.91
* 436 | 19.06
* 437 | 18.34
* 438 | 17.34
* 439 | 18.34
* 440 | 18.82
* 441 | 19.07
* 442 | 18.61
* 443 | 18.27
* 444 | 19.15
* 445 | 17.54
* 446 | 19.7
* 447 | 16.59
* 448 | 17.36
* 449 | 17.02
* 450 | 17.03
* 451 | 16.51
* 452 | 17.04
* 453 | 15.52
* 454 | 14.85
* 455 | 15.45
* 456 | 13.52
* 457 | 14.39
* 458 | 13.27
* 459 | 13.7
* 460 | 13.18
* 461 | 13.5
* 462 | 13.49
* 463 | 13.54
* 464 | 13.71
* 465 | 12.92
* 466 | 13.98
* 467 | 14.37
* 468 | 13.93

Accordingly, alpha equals 1.45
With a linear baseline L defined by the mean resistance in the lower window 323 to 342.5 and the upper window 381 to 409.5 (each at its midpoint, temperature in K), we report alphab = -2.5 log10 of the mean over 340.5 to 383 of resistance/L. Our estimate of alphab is 0.104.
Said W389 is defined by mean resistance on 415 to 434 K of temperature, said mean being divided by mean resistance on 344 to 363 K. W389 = 1.35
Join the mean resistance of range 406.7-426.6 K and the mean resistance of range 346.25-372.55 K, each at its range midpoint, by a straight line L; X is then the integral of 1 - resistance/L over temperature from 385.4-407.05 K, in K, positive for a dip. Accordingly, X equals -3.5 K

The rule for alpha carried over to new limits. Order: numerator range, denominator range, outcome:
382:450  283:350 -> 1.23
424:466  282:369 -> 1.23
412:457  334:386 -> 1.28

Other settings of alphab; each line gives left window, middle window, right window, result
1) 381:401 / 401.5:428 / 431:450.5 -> 0.11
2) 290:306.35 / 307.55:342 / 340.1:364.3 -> 0.09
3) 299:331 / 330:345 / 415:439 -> 0.11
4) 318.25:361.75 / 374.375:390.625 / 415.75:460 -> -0.13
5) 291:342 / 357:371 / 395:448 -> 0.23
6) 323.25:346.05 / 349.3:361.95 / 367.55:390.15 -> 0.11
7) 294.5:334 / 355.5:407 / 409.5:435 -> 0.03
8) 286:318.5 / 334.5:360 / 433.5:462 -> 0.23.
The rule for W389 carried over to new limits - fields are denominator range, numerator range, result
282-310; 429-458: 1.11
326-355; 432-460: 1.36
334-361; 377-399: 1.33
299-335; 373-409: 1.22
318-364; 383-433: 1.35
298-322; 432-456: 1.24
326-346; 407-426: 1.24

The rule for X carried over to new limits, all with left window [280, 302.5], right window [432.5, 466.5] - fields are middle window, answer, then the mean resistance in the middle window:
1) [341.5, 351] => 1.93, 12.6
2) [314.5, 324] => 2.63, 11.4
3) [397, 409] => 0.07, 16.1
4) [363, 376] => 2.50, 12.9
